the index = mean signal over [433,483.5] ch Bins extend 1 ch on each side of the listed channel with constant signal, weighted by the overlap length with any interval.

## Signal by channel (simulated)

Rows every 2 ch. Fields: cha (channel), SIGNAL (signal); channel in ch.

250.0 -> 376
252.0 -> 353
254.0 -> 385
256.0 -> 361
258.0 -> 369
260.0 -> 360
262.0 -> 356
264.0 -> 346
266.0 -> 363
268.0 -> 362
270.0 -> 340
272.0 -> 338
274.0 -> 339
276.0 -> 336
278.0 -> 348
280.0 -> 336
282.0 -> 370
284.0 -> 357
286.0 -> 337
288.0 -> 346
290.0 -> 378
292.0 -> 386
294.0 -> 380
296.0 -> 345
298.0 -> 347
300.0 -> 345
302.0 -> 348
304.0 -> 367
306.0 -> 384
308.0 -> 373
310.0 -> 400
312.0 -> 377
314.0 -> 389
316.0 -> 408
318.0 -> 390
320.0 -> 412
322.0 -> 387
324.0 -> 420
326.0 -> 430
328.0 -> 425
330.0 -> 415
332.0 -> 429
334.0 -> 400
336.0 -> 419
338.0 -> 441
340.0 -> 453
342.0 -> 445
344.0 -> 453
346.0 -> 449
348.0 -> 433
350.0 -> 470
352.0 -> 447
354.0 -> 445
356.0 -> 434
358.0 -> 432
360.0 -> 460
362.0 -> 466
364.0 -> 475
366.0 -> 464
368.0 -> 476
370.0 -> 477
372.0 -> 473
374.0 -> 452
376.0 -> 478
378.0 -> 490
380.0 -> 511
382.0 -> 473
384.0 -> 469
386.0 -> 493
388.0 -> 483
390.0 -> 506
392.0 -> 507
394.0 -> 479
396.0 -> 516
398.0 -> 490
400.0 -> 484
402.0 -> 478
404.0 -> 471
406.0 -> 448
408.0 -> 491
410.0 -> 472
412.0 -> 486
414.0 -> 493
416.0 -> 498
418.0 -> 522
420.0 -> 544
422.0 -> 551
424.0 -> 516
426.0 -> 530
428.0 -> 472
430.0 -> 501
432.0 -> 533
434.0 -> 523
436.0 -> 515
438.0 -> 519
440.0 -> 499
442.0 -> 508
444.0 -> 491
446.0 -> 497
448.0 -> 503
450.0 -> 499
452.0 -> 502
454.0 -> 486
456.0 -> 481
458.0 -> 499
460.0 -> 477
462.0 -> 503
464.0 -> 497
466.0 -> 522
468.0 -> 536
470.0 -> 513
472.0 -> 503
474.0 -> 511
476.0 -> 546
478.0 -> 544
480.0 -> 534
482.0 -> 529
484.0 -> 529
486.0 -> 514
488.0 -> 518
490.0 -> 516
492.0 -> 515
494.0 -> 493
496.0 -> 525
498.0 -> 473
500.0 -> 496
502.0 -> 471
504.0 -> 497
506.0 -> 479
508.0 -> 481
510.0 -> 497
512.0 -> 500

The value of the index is 510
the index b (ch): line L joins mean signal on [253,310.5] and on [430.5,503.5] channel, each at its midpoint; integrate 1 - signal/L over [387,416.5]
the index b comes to -2.0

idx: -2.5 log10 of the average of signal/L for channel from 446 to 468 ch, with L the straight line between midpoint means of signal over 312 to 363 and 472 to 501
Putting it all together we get 0.00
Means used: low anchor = 429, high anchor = 517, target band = 499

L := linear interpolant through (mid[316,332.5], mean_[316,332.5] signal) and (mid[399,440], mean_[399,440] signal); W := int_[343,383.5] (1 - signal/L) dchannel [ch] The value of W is -1.2 ch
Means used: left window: 413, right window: 502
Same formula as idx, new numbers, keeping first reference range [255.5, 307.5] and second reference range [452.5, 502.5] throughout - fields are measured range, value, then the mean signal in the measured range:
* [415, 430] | -0.11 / 518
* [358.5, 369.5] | -0.11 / 467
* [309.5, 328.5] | -0.05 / 403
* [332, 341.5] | -0.08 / 429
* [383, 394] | -0.12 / 490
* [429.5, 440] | -0.09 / 517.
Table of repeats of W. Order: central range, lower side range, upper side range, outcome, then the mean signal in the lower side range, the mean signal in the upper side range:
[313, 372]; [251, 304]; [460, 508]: -4.7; 355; 510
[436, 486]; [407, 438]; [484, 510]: -0.5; 510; 499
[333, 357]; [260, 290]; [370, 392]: -0.1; 350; 484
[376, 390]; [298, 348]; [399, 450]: -0.7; 406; 502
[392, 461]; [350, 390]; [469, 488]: -0.2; 469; 524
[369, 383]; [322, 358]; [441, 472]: -0.7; 434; 501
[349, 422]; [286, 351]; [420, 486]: -3.9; 400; 512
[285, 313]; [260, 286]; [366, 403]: 1.1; 349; 485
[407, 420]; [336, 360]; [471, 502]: -0.5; 445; 515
